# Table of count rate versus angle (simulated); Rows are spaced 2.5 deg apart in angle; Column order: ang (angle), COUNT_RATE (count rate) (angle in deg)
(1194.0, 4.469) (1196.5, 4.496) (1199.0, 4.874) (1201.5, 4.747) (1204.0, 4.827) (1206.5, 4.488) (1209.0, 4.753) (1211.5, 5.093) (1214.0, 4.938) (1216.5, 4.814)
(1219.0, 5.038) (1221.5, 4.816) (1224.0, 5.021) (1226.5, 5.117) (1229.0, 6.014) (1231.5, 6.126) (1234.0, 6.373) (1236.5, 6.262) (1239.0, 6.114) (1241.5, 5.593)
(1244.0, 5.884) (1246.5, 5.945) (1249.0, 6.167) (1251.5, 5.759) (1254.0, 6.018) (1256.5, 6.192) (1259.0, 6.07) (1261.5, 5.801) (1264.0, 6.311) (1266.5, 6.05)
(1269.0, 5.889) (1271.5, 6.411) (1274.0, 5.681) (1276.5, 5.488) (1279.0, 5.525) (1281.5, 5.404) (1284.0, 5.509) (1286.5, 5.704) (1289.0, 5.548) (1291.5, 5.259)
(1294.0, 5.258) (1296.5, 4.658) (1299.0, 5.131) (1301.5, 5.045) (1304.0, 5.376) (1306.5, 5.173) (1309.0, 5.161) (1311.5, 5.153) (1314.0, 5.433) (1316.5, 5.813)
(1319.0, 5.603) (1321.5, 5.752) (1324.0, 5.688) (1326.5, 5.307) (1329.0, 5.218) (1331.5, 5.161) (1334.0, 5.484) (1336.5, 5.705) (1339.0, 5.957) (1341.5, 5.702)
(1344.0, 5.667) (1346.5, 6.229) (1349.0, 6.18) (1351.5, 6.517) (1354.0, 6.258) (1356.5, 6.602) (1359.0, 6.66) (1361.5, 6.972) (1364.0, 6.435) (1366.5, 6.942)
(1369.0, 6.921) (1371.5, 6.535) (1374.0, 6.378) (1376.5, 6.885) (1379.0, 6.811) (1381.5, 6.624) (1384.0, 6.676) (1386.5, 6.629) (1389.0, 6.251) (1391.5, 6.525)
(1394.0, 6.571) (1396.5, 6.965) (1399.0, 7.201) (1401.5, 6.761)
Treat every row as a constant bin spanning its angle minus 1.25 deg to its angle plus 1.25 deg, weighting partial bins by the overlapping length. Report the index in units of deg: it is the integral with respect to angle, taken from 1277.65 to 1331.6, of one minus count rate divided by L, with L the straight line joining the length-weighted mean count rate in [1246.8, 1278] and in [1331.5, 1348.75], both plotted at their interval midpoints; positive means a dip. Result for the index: 4.62 deg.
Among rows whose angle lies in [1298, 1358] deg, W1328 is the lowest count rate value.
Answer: 5.045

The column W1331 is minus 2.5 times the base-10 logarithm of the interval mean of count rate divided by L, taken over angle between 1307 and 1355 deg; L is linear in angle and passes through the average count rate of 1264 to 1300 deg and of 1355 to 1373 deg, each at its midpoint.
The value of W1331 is 0.11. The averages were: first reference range 5.57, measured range 5.67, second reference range 6.71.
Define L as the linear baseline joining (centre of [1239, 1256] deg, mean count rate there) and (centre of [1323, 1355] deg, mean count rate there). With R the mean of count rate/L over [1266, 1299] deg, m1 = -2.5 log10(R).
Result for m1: 0.06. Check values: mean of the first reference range 5.92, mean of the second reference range 5.77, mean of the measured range 5.54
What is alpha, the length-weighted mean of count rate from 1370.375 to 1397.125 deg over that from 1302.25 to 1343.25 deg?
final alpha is 1.2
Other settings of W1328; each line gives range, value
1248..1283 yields 5.404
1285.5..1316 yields 4.658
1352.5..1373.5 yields 6.258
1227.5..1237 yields 6.014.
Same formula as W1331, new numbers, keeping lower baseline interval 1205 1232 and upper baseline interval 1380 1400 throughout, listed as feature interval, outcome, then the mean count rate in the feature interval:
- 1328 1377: 0.02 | 6.22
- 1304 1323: 0.10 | 5.44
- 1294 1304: 0.16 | 5.04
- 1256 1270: -0.10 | 6.05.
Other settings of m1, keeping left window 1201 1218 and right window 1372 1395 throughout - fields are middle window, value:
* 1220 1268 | -0.14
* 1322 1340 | 0.10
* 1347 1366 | -0.03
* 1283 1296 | 0.04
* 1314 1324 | 0.05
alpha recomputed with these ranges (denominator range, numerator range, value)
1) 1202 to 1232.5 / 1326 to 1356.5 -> 1.15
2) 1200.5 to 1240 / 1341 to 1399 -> 1.24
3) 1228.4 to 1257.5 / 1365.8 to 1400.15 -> 1.11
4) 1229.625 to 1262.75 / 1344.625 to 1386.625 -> 1.09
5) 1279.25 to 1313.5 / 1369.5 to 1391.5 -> 1.25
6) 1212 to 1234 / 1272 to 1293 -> 1.05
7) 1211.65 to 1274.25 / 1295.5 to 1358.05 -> 0.97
